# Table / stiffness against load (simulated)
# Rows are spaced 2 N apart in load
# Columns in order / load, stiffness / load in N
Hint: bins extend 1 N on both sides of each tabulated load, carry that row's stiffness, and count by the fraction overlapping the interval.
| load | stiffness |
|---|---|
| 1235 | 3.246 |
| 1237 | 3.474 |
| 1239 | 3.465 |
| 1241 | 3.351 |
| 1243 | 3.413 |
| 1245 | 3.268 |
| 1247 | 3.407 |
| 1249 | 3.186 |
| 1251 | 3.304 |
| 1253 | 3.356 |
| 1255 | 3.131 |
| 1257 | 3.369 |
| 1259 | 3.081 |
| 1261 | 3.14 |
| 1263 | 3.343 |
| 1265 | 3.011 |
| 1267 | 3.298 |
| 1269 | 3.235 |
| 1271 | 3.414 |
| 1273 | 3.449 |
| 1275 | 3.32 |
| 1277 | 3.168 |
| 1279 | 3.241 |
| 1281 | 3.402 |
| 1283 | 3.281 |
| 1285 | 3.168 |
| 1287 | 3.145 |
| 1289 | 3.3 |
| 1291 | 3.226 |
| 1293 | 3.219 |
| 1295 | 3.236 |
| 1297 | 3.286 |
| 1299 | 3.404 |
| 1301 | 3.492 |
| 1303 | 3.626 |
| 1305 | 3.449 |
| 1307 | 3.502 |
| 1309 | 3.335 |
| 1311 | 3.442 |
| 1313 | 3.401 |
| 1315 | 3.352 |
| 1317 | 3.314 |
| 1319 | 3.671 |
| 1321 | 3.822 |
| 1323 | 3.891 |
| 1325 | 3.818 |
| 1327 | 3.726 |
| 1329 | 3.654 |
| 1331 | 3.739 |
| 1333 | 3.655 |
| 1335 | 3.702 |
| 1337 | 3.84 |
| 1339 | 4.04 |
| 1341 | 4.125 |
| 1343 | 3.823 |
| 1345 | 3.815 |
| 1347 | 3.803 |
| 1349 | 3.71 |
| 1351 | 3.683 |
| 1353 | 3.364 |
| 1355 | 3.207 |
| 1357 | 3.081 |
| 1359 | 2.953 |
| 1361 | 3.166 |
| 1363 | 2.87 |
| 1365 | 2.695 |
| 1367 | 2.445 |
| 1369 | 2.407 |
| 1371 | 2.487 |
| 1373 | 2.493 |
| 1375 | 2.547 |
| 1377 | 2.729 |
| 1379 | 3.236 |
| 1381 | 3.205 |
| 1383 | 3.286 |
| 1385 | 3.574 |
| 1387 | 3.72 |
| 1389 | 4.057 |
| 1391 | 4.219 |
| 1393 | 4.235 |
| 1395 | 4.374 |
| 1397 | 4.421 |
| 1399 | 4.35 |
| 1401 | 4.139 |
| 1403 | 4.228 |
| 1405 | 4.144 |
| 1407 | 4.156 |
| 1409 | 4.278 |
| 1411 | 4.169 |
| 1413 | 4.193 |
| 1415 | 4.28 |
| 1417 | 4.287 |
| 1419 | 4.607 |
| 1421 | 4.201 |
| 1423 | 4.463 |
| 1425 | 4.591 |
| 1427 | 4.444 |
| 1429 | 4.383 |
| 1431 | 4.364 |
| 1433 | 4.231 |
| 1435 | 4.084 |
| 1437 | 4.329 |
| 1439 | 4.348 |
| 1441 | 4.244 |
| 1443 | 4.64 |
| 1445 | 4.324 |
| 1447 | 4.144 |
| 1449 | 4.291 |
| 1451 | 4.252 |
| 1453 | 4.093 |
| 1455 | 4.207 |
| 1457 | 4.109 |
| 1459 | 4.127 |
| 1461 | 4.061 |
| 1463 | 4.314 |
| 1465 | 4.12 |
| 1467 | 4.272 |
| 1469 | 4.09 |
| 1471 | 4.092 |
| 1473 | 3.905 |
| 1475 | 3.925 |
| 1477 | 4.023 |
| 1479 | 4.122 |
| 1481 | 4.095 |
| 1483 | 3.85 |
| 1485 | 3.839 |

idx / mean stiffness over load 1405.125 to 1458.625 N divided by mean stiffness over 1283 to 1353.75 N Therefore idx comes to 1.2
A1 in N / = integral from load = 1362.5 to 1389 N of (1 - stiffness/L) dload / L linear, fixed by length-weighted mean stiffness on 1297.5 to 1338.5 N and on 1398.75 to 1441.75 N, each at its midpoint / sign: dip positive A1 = 7.0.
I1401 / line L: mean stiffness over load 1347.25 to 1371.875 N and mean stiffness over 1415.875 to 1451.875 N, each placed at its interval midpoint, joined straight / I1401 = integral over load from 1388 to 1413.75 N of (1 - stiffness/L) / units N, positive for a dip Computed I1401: -3.2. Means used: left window 3.03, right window 4.35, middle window 4.23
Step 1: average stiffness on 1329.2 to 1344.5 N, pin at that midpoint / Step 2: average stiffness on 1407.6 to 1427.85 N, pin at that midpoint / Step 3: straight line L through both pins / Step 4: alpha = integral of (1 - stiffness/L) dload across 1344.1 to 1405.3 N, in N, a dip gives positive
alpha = 9.8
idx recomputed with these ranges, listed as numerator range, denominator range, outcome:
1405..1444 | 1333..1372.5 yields 1.30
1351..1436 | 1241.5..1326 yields 1.11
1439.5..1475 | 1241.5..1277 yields 1.28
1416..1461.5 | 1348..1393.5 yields 1.35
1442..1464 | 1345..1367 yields 1.31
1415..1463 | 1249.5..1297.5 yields 1.32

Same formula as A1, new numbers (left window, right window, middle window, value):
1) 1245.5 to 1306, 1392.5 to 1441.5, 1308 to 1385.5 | 8.6 N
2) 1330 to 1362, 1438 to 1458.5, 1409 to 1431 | -1.5 N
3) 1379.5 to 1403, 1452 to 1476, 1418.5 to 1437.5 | -1.6 N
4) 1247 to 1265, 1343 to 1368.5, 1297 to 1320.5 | -1.6 N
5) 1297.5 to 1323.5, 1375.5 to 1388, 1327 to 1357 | -2.7 N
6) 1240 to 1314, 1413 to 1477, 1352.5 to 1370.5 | 4.3 N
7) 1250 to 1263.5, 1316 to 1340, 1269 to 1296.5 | 1.2 N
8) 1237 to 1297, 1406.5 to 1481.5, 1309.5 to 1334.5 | -0.3 N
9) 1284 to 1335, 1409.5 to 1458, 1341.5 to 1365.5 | 2.5 N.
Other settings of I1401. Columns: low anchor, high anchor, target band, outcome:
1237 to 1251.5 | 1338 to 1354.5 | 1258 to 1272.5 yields 0.9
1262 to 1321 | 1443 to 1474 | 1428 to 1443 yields -0.9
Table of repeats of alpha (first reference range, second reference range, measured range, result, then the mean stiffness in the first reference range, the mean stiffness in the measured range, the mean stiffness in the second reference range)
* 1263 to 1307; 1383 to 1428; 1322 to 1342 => -0.9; 3.31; 3.82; 4.21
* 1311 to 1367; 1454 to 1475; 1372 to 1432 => -2.3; 3.53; 3.98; 4.12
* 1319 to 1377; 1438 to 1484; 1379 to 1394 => -0.3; 3.37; 3.72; 4.16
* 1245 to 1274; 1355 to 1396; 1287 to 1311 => -0.9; 3.27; 3.36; 3.19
